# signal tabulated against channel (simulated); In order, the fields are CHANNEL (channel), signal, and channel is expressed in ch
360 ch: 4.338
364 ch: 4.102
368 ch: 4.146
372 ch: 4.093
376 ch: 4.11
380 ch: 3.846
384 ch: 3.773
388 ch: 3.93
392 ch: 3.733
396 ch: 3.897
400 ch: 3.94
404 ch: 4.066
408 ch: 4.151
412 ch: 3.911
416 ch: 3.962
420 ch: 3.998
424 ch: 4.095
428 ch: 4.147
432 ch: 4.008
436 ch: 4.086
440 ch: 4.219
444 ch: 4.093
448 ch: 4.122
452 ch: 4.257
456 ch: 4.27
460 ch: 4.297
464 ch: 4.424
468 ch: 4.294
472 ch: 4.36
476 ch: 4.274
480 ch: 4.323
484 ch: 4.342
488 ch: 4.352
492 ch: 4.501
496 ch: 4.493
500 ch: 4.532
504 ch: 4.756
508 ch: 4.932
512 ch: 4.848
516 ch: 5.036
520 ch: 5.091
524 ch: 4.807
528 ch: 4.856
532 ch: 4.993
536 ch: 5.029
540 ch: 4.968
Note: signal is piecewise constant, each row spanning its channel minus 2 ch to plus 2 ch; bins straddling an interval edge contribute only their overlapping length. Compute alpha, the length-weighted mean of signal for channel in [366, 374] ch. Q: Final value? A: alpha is 4.12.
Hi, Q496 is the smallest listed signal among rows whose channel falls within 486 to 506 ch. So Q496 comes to 4.352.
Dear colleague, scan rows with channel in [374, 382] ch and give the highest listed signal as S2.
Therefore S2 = 4.11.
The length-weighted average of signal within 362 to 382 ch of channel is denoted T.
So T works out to 4.06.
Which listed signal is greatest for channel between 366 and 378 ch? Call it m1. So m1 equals 4.146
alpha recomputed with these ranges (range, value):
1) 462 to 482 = 4.33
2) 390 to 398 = 3.81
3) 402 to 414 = 4.04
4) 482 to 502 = 4.44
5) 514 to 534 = 4.96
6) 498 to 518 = 4.82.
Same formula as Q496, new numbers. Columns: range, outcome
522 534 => 4.807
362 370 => 4.102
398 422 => 3.911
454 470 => 4.27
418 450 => 3.998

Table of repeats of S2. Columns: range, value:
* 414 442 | 4.219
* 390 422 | 4.151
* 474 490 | 4.352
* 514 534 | 5.091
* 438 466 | 4.424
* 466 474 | 4.36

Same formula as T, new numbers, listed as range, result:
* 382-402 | 3.85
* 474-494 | 4.36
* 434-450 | 4.13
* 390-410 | 3.96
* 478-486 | 4.33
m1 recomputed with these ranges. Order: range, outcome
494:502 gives 4.532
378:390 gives 3.93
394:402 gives 3.94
